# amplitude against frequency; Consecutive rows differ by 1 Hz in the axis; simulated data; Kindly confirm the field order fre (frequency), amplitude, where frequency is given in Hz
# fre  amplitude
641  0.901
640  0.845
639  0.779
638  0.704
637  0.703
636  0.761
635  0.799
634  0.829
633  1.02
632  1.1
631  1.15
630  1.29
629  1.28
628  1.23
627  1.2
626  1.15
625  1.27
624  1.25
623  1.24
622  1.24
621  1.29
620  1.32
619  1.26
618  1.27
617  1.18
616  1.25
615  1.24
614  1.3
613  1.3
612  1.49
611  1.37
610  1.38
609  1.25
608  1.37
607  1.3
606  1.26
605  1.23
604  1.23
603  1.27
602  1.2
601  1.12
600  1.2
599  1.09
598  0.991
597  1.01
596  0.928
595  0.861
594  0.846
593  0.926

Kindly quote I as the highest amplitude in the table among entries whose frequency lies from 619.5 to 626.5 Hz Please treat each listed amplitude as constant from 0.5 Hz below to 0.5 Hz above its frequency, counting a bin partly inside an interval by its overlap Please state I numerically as 1.32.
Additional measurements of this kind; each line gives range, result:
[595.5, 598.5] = 1.01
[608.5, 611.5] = 1.38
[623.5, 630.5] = 1.29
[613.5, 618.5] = 1.3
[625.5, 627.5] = 1.2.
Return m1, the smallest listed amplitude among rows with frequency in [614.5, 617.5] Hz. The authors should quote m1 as 1.18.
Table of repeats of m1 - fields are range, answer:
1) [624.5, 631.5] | 1.15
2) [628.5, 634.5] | 0.829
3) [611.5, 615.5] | 1.24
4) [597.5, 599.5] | 0.991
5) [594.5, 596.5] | 0.861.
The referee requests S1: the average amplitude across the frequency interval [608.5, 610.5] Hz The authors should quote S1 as 1.31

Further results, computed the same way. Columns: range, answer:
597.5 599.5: 1.04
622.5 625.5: 1.25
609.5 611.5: 1.38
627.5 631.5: 1.24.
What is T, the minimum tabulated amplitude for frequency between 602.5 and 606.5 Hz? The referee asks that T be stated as 1.23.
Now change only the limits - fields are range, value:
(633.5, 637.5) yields 0.703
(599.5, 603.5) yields 1.12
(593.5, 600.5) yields 0.846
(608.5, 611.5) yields 1.25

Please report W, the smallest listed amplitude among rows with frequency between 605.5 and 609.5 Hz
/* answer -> 1.25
